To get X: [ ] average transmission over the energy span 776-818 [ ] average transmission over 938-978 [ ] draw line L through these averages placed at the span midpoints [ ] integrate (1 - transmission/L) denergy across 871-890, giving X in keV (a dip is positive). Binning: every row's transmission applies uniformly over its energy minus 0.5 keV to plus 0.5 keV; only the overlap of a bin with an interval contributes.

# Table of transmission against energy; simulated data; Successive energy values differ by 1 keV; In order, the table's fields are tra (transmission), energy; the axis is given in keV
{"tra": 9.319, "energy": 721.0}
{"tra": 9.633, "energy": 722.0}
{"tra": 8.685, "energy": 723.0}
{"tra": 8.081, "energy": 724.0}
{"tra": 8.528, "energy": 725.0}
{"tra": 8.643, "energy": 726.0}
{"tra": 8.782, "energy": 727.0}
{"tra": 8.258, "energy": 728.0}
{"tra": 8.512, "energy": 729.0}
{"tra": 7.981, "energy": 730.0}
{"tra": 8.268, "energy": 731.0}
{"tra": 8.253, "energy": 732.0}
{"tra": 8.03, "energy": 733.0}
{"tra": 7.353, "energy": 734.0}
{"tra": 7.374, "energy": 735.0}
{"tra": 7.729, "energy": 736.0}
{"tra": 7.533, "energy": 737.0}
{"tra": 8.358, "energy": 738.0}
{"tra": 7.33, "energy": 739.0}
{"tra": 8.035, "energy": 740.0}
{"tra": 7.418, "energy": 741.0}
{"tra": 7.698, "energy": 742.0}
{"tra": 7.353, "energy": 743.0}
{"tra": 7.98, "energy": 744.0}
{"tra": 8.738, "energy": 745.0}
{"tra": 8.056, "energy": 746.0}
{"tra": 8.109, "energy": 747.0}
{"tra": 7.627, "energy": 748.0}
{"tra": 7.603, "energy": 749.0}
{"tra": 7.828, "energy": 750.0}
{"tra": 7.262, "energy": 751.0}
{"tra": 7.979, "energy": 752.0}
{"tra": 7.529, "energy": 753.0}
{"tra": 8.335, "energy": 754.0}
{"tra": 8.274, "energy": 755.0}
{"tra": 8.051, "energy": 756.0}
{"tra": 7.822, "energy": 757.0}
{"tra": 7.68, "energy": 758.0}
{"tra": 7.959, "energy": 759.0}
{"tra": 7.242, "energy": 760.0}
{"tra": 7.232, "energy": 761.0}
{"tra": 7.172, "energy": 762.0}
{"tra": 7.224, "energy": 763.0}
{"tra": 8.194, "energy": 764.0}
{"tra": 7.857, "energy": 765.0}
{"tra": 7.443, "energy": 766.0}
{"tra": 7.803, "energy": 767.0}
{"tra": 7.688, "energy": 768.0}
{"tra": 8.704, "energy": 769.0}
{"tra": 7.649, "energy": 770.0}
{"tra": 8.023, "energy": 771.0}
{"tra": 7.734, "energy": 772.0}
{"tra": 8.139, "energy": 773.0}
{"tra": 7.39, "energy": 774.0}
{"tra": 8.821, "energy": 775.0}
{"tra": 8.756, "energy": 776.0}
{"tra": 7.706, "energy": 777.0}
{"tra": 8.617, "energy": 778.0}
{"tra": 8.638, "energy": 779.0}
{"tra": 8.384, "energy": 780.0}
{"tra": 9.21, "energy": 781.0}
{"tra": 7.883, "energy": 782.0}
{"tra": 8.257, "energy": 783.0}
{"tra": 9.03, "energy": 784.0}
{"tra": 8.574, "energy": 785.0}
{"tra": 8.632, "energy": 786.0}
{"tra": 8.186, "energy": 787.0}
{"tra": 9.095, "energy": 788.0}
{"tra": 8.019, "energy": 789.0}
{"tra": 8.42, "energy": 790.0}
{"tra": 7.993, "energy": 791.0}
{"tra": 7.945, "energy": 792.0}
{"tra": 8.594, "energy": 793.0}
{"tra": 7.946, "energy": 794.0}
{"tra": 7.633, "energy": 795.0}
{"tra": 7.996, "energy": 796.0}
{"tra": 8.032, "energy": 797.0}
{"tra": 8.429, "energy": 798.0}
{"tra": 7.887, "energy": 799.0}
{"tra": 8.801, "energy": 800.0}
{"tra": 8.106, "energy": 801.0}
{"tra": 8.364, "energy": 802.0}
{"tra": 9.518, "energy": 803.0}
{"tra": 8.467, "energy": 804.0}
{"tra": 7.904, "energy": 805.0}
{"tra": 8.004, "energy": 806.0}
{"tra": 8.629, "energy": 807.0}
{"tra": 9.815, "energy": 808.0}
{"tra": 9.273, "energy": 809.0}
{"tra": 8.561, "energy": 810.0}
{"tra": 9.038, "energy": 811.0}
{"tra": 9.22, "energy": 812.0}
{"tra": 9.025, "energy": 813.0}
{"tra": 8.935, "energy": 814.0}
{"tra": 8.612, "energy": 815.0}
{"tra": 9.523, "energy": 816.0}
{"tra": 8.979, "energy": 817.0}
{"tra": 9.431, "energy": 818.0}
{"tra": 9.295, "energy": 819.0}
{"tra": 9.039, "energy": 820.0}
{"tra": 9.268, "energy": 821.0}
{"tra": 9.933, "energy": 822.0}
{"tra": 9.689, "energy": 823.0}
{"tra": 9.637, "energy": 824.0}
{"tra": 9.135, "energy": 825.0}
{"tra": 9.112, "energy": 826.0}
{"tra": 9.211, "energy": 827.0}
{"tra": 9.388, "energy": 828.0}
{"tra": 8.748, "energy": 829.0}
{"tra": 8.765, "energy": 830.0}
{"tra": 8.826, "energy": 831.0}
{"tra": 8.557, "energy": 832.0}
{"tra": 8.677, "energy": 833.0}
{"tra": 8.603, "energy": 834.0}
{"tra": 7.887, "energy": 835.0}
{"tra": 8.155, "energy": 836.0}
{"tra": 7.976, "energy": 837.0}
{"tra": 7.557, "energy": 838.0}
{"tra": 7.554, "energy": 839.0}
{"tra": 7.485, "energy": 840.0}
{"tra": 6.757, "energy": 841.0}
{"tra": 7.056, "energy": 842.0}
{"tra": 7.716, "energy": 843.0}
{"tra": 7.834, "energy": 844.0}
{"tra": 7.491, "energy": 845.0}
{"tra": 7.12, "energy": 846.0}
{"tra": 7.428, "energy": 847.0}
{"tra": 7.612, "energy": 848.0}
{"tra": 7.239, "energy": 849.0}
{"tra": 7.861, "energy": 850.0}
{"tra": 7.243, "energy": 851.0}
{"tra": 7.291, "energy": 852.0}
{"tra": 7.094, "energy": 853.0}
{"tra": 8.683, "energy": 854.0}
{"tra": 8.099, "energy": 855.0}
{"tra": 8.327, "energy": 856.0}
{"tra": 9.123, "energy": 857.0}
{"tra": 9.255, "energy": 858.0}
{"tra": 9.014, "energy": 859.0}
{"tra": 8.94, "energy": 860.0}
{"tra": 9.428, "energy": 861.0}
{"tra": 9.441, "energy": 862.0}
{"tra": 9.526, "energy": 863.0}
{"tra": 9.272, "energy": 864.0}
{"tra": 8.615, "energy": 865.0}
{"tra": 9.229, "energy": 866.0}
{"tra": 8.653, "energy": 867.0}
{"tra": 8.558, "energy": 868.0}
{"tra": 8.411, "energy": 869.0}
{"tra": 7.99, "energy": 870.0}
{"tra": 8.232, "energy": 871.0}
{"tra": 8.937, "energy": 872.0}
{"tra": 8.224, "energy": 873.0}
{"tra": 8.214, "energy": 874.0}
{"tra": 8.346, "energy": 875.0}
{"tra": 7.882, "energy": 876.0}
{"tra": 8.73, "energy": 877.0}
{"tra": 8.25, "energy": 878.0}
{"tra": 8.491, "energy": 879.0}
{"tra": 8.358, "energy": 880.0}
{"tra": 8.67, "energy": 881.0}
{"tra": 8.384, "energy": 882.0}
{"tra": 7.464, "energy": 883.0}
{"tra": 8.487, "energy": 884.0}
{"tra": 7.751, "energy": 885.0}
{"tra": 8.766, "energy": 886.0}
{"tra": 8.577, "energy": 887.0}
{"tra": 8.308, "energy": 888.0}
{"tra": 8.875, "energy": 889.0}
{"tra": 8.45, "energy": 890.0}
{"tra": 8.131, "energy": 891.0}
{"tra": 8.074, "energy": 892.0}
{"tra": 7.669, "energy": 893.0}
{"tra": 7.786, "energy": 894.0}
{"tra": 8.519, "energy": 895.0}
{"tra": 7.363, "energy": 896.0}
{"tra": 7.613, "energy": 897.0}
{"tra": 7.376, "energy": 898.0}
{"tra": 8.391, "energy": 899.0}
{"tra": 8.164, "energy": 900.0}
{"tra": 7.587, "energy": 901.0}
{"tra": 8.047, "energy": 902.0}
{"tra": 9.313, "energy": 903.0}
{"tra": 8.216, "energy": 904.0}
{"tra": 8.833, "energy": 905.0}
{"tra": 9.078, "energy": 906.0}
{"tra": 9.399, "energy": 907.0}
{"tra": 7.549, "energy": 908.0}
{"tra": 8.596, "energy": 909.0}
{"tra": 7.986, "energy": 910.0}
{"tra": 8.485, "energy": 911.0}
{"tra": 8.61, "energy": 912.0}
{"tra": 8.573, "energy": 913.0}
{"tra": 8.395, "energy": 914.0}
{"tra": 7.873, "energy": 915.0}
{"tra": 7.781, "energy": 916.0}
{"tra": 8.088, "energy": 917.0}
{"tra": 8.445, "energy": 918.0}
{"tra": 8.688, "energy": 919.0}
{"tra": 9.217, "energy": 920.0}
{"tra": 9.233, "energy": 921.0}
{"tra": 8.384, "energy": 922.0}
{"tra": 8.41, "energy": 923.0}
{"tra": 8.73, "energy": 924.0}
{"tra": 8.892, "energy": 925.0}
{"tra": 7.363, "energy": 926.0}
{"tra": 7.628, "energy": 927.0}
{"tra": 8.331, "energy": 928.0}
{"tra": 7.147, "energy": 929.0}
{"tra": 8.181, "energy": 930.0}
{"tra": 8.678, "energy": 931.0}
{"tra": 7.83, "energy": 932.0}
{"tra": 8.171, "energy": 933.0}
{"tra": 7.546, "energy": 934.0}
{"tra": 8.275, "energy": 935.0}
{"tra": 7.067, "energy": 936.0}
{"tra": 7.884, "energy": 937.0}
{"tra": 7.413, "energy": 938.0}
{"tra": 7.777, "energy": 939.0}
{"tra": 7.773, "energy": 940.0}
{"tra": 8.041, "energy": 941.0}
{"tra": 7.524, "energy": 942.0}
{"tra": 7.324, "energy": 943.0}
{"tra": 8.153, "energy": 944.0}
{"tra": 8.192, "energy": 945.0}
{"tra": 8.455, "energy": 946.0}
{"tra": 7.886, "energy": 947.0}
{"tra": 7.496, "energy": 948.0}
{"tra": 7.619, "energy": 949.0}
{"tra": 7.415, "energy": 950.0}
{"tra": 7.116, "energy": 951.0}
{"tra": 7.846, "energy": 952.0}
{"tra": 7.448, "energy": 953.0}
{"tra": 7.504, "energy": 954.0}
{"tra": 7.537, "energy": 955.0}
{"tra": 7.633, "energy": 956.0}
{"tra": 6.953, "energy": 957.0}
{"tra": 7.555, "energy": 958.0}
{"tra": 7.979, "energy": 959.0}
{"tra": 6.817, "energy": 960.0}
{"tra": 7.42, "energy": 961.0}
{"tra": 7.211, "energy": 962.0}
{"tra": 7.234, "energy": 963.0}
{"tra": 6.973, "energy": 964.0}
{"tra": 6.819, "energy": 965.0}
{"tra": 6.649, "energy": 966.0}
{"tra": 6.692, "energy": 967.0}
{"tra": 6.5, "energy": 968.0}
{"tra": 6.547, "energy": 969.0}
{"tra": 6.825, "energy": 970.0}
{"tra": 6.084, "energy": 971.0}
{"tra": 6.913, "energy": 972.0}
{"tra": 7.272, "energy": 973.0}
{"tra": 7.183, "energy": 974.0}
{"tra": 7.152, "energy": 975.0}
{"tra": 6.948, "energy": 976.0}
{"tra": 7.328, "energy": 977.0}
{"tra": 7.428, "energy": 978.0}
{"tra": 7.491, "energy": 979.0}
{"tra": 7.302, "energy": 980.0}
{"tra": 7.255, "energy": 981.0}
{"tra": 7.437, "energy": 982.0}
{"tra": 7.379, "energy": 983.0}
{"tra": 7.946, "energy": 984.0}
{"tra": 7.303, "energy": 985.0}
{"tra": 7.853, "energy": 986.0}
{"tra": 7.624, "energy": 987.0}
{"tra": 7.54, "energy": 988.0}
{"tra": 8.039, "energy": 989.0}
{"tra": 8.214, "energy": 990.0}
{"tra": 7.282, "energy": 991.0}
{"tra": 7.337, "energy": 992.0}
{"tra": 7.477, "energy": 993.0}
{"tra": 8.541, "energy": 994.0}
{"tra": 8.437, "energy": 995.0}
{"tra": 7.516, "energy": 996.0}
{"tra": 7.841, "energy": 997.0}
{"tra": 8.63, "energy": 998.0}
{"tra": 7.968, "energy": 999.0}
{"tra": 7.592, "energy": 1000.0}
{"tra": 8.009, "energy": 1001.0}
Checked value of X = -1.1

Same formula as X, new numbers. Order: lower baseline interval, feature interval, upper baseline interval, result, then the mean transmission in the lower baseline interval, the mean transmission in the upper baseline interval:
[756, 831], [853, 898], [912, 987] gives -2.3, 8.47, 7.65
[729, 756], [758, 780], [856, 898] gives 0.2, 7.86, 8.47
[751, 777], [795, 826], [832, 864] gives -3.5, 7.85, 8.07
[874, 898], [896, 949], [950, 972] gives -3.3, 8.2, 7.11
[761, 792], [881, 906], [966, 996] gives -1.7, 8.16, 7.35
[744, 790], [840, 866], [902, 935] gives 0.3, 8.05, 8.36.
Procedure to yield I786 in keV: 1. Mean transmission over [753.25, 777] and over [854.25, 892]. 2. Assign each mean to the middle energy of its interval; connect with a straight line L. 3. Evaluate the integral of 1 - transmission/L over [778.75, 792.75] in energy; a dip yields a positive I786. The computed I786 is -0.8 keV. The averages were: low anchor 7.87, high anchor 8.57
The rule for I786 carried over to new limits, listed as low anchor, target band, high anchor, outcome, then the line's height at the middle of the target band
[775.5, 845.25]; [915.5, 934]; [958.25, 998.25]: -1.28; 7.73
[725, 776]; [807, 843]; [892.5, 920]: -3.04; 8.07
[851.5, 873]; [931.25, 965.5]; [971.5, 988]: 0.55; 7.71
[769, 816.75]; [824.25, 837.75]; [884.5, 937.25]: -0.49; 8.39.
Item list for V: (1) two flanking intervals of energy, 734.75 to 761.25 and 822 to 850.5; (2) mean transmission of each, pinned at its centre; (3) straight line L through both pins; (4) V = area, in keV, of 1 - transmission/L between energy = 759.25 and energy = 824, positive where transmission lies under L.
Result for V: -3.5 keV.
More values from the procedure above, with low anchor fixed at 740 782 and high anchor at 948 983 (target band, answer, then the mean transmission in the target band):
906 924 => -2.7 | 8.48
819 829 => -2.1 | 9.34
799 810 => -1.2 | 8.65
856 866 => -2.1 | 9.14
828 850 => -0.7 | 7.89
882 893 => -1.2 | 8.26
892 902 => -0.6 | 7.85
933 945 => -0.8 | 7.75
